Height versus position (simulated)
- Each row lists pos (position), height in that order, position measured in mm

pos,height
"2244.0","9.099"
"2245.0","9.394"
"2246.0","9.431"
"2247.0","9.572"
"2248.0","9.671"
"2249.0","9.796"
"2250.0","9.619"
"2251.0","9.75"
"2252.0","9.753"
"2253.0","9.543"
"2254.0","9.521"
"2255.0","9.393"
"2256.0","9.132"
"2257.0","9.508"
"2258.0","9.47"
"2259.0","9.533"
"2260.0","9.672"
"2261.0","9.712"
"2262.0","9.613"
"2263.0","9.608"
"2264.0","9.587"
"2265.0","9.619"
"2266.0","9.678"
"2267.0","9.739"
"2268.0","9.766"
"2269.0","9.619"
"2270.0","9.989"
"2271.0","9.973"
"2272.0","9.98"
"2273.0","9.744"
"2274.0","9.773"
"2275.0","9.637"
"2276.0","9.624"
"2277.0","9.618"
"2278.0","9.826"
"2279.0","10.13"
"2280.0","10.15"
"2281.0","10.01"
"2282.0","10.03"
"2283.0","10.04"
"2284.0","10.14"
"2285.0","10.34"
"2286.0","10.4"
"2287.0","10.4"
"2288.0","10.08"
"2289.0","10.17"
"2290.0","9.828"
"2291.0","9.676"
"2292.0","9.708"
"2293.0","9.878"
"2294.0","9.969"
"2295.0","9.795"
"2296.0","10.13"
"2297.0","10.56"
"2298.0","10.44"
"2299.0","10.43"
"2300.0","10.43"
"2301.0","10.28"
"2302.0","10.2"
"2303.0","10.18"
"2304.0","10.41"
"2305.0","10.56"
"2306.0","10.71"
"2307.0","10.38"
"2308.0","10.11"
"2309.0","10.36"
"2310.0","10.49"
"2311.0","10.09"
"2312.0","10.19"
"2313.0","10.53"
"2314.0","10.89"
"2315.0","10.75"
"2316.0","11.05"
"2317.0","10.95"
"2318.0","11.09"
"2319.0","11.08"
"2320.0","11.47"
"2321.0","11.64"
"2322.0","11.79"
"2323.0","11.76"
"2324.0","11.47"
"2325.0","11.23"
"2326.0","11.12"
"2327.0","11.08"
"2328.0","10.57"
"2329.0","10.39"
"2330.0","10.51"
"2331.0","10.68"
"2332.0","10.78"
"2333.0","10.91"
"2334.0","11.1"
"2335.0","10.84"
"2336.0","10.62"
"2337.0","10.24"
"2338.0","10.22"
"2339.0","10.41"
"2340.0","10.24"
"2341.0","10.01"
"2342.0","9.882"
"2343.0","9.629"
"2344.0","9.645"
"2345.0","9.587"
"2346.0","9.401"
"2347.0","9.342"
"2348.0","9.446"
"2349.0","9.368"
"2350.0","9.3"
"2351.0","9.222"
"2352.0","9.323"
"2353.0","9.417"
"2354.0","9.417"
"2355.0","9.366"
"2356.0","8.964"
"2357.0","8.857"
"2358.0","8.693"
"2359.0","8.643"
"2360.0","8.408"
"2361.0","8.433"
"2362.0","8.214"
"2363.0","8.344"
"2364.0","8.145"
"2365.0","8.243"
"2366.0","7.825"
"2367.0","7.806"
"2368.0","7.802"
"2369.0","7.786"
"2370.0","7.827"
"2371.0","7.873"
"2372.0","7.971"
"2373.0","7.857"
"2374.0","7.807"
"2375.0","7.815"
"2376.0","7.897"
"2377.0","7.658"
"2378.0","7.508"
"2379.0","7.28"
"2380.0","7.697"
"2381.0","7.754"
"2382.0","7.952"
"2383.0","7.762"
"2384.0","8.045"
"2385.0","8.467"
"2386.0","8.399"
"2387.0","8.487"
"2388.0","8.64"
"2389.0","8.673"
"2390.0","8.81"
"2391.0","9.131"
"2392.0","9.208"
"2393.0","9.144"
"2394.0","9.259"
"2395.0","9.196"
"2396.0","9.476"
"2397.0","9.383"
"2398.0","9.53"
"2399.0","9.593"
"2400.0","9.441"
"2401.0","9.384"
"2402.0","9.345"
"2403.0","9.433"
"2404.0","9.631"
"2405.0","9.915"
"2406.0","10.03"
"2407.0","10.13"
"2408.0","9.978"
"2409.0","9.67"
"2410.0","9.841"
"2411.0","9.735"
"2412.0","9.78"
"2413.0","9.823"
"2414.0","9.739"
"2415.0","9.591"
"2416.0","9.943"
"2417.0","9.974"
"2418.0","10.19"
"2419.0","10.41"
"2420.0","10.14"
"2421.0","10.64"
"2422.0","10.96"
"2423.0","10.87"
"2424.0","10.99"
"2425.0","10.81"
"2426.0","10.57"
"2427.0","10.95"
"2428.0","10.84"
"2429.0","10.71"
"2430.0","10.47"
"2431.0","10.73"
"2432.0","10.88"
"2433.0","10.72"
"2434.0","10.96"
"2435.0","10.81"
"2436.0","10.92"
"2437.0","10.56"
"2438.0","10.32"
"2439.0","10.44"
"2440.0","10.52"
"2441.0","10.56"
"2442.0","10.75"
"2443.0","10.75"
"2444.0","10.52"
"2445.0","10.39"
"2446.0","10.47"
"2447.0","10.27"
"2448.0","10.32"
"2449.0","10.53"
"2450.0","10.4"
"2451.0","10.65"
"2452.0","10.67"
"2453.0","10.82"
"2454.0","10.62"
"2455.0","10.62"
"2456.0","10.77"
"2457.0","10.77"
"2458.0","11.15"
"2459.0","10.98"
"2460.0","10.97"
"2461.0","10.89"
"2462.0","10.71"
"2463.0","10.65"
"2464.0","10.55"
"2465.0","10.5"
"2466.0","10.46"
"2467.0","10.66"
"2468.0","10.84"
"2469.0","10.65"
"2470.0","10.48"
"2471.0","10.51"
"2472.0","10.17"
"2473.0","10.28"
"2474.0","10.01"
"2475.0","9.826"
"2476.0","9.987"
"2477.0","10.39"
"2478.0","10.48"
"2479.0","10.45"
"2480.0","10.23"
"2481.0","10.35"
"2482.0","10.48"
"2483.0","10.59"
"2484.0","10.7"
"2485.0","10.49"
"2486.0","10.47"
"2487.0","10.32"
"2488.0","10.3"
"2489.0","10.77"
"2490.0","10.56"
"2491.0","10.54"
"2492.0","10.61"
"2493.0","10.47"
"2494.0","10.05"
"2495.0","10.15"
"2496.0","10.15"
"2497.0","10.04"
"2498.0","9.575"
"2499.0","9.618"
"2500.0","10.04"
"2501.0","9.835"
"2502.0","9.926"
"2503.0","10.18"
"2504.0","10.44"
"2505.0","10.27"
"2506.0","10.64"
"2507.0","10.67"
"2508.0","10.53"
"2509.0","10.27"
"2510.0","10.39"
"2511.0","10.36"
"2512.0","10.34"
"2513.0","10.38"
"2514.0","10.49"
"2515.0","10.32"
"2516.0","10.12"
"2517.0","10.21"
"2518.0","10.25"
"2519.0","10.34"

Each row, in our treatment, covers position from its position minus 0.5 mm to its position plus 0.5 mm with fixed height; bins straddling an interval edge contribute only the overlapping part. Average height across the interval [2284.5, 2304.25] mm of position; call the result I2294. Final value 10.2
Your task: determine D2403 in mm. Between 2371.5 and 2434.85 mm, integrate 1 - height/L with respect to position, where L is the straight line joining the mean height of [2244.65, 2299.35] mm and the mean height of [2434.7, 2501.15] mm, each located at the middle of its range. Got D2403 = 5.14 mm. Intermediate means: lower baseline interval 9.82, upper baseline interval 10.5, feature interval 9.43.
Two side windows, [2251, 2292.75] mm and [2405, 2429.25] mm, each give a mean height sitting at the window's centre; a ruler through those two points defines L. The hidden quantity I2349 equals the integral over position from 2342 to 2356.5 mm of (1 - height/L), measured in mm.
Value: 0.9 mm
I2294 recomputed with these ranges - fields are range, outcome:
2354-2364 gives 8.67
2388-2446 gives 10.1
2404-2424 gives 10.1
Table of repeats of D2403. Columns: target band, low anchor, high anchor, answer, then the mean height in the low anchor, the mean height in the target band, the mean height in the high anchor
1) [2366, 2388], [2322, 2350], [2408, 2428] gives 5.2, 10.4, 7.89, 10.3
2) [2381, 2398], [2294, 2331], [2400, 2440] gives 2.7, 10.7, 8.75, 10.3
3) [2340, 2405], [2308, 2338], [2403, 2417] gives 9.7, 10.9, 8.74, 9.82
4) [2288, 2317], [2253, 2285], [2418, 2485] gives -1.2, 9.74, 10.3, 10.6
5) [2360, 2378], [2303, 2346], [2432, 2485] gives 4.5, 10.6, 7.96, 10.6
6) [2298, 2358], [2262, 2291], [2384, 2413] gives -4.2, 9.9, 10.3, 9.33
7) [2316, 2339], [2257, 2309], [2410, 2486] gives -1.9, 9.99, 11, 10.5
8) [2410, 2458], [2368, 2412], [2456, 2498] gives -4.4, 8.75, 10.5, 10.5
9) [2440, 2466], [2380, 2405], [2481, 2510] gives -2.4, 8.92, 10.6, 10.3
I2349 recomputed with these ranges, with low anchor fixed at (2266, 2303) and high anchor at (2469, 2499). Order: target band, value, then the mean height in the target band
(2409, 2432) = -0.28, 10.3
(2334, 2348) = 0.10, 10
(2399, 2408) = 0.46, 9.68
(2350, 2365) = 1.94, 8.81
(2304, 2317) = -0.61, 10.5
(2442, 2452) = -0.23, 10.5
